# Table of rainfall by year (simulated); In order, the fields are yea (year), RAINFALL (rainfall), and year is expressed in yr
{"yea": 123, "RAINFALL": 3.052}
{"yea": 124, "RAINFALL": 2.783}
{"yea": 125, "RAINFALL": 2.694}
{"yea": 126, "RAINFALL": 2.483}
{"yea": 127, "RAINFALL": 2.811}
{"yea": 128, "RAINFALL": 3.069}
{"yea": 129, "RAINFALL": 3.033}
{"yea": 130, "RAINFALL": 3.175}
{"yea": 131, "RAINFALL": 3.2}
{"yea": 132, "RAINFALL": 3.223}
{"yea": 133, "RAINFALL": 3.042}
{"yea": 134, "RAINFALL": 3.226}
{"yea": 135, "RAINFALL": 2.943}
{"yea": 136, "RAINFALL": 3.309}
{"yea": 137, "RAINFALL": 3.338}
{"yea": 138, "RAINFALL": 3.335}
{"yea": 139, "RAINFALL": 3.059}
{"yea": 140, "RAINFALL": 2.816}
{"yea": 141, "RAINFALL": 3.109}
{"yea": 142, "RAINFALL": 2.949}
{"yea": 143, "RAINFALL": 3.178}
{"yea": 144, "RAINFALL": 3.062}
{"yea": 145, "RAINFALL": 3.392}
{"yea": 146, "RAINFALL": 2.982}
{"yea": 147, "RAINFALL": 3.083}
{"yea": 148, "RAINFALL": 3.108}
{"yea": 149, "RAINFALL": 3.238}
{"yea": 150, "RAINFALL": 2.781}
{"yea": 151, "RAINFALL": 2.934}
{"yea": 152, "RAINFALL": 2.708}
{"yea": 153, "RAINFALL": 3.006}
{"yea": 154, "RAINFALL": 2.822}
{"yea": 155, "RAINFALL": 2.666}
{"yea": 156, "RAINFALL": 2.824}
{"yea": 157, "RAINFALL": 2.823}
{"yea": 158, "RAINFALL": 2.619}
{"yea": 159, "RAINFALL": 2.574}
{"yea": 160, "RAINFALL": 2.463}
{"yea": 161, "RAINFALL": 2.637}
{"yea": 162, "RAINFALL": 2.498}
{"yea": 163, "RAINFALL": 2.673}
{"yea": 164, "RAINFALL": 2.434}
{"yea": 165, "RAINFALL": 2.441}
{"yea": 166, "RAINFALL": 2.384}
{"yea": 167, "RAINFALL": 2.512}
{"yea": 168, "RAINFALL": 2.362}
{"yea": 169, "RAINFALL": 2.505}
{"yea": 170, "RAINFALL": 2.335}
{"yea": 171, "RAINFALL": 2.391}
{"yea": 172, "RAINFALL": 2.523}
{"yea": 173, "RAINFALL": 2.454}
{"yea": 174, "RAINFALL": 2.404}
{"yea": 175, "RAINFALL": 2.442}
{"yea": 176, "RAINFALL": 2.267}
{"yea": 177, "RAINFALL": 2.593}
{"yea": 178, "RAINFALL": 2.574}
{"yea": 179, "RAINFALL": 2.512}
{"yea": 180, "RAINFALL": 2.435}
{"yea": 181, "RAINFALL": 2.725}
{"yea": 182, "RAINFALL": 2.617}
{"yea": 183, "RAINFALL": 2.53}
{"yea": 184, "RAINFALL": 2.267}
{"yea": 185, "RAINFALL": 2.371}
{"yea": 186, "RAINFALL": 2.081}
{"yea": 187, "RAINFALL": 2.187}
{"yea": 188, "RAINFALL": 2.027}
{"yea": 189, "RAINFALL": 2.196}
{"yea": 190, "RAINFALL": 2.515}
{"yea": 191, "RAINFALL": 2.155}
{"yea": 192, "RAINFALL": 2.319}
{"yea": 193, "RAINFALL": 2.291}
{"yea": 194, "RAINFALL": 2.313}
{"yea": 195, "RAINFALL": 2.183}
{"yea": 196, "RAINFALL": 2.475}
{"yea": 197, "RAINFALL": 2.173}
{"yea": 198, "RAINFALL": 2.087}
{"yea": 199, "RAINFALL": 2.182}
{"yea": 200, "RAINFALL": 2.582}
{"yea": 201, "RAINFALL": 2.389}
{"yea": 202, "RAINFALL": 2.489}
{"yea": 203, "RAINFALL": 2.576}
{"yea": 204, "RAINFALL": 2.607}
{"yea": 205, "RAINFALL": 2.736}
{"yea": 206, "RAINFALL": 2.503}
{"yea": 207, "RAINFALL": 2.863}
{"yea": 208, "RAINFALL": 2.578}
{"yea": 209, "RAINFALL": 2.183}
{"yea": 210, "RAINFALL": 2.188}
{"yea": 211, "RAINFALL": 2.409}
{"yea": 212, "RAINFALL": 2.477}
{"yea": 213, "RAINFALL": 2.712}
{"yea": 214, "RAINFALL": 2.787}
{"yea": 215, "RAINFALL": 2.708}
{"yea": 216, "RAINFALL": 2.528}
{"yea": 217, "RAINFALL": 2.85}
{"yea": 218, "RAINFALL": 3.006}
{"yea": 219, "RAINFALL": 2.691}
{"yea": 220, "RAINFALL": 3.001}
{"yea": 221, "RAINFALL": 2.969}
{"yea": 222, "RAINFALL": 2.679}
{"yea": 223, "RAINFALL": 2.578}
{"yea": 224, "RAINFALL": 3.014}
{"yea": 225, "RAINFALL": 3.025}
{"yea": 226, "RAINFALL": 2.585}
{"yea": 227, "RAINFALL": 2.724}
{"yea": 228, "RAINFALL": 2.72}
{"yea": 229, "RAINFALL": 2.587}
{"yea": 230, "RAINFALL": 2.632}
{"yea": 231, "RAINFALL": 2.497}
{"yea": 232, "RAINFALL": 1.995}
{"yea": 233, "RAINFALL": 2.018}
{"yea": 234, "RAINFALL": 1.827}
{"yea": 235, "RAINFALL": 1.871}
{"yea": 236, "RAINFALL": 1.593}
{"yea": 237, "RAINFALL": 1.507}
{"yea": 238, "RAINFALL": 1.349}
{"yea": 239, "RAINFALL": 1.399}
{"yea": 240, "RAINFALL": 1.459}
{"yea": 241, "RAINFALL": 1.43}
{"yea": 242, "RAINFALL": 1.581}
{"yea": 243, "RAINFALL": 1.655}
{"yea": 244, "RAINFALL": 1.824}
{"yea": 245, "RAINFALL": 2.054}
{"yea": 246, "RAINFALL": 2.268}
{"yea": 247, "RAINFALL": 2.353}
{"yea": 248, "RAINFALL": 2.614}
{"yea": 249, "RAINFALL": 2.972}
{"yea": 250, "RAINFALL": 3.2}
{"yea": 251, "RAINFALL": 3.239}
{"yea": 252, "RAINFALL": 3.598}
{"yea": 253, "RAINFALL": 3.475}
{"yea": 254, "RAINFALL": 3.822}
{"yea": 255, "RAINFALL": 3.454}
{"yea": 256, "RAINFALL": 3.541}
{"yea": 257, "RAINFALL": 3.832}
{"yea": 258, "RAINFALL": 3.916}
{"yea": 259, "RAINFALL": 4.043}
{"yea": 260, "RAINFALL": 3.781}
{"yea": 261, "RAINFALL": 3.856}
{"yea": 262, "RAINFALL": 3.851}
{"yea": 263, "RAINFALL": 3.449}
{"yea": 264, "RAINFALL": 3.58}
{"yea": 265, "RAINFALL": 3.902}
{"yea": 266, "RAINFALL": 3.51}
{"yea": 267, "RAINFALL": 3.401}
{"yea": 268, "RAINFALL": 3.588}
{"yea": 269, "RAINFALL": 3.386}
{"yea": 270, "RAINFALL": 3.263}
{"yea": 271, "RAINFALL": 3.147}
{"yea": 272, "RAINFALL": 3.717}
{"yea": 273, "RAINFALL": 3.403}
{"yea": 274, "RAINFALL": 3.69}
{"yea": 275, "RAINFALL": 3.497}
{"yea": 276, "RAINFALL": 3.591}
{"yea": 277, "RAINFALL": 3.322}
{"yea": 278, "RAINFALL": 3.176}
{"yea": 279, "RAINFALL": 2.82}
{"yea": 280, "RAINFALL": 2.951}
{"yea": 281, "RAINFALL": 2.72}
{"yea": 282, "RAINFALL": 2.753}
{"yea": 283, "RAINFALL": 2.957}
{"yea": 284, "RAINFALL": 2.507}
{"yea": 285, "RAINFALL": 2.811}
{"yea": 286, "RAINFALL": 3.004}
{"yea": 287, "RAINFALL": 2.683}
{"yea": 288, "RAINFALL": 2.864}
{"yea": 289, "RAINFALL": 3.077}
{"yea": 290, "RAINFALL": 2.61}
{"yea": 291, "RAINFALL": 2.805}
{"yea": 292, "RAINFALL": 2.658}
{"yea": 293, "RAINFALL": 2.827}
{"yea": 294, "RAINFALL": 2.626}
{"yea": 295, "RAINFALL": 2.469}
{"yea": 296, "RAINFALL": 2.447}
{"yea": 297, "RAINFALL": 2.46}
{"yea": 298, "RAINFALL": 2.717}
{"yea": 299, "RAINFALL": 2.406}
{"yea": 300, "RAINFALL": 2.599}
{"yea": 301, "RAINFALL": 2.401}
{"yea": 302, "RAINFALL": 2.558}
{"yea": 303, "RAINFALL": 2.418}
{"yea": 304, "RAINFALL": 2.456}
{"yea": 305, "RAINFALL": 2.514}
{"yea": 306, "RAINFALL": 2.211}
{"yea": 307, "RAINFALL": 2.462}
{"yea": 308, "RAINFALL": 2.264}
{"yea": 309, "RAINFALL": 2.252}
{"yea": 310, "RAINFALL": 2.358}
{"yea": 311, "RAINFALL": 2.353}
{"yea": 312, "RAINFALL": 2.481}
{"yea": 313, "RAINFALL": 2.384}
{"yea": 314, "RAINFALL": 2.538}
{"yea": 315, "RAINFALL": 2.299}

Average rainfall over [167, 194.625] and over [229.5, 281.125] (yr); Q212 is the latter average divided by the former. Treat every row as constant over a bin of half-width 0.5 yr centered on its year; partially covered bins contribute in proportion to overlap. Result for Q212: 1.21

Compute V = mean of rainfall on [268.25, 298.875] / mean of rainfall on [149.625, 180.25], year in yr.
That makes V 1.15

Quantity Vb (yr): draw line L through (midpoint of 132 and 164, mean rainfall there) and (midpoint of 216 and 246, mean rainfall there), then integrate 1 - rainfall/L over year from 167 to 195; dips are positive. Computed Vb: 3.0 yr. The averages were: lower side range 2.94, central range 2.38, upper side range 2.25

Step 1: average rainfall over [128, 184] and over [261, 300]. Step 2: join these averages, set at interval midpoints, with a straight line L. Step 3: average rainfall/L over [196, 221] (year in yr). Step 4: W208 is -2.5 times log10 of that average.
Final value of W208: 0.14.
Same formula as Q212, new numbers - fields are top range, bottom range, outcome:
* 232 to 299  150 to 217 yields 1.15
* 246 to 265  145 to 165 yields 1.24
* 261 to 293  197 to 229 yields 1.22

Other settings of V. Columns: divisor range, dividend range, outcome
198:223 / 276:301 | 1.07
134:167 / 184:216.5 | 0.83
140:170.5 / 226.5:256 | 0.85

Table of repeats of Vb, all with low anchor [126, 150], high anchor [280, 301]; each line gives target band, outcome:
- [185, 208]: 4.5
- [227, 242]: 4.8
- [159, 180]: 3.8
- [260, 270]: -3.0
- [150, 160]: 1.0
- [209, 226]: 1.1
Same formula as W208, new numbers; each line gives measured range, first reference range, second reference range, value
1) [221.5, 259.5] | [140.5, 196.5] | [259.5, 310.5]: 0.109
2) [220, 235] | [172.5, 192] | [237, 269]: 0.078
